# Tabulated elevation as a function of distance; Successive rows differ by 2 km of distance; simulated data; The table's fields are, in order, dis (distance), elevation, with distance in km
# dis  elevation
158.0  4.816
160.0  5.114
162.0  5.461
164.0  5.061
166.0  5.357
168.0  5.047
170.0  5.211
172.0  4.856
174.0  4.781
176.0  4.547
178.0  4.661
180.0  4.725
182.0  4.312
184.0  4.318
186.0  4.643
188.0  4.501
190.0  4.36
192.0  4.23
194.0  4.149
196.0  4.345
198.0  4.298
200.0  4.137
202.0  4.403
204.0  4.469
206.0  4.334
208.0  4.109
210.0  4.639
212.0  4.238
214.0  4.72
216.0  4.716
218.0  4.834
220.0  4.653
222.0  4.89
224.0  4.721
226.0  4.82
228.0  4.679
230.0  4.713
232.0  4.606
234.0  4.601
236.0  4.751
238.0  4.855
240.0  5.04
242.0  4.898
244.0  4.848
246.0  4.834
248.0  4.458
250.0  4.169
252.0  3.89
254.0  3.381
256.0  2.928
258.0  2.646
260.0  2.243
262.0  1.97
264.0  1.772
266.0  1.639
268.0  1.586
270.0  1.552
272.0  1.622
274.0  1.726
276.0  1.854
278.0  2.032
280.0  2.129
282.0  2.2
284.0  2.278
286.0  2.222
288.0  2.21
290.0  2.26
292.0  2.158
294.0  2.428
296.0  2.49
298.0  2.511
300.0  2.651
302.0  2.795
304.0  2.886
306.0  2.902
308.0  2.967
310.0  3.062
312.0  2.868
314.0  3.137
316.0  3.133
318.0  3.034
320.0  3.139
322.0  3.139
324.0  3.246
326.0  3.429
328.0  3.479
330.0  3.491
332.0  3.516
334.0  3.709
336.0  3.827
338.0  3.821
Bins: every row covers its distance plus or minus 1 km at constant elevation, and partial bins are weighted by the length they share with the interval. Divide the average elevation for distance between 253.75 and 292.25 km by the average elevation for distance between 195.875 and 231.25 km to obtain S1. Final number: 0.5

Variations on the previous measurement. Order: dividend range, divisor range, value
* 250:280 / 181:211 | 0.52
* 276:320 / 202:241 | 0.56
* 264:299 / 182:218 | 0.46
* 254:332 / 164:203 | 0.56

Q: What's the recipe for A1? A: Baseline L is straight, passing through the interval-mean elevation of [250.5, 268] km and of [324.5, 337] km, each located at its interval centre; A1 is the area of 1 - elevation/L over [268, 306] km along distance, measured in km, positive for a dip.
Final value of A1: 9.5 km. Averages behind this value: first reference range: 2.55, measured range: 2.22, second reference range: 3.56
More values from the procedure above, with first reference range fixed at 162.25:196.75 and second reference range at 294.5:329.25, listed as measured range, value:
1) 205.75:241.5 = -5.0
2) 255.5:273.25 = 8.1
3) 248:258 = 0.4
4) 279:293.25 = 4.7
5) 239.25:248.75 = -2.4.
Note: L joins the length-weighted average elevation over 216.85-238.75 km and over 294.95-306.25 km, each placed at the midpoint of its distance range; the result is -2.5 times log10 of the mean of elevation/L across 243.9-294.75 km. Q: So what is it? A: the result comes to 0.38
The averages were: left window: 4.74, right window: 2.69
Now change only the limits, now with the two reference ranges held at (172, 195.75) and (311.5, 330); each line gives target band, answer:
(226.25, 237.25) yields -0.16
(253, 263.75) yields 0.42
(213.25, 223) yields -0.15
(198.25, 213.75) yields -0.02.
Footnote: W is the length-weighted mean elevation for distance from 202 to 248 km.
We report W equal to 4.67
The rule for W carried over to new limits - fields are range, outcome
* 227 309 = 3.03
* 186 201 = 4.31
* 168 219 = 4.51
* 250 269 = 2.54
